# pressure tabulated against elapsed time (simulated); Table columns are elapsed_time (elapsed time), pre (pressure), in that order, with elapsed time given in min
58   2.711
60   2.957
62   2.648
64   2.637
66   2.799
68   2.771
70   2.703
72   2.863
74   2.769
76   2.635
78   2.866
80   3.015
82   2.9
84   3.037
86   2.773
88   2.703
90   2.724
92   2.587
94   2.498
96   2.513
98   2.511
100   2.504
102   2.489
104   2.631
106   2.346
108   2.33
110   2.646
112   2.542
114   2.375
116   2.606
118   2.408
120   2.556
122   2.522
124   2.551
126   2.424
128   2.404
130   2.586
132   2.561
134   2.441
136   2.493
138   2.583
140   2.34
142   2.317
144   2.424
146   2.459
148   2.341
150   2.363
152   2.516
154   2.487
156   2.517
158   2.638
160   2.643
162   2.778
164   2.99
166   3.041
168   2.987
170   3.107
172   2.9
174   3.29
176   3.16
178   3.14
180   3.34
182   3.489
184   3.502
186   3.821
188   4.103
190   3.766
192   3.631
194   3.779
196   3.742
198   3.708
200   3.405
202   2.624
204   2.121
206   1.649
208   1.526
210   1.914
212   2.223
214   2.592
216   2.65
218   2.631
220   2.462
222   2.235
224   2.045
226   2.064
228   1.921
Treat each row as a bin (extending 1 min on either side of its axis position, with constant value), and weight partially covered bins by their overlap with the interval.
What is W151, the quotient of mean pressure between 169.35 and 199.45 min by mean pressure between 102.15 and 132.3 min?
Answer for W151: 1.40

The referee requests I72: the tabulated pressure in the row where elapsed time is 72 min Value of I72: 2.863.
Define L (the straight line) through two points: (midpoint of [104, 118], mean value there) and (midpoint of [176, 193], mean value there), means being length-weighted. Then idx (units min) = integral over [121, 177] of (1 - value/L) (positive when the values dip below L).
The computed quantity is 7.48 min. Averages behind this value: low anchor 2.48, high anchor 3.57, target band 2.64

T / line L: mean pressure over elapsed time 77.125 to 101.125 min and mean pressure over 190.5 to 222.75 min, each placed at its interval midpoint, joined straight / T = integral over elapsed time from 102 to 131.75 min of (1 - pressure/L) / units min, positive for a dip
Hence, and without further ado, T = 2.4 min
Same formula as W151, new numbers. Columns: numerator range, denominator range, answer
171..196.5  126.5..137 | 1.41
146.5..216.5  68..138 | 1.12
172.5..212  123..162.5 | 1.25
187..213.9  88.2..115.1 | 1.16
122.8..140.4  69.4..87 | 0.88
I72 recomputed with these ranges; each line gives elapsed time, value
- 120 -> 2.556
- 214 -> 2.592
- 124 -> 2.551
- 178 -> 3.14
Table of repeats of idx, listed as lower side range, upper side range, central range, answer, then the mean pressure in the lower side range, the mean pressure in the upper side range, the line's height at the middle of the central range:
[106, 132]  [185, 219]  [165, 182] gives -2.2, 2.49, 2.93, 2.78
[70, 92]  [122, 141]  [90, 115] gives 1.6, 2.81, 2.49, 2.67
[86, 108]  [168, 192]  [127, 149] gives 3.9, 2.55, 3.41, 2.98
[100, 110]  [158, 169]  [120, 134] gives 0.6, 2.47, 2.87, 2.62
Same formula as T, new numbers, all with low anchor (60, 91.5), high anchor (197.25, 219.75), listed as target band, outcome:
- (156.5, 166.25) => -0.8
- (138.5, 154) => 1.2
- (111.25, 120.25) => 0.7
